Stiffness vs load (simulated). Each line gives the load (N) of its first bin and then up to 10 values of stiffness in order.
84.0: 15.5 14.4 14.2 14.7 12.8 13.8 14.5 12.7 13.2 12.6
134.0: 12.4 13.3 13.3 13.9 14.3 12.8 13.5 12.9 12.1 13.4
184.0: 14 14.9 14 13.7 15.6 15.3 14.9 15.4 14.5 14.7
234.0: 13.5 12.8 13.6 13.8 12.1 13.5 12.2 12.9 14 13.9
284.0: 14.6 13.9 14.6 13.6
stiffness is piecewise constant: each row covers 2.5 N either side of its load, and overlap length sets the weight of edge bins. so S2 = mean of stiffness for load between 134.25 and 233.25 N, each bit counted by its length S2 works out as 14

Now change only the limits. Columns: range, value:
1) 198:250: 14.4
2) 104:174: 13.3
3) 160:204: 13.7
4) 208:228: 15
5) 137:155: 13.7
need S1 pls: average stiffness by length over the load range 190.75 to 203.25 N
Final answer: 14.2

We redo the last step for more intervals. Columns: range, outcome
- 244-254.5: 13.3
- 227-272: 13.2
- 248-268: 12.8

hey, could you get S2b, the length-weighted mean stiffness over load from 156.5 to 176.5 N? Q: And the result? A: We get 12.8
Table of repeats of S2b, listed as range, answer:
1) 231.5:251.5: 13.4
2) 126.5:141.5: 12.8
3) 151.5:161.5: 13.6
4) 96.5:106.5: 13.8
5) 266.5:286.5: 13.8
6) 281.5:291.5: 14.2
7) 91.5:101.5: 14.4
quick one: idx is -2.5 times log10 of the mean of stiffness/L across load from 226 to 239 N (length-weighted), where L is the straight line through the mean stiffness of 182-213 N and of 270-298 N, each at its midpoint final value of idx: 0.04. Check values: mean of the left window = 14.6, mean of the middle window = 13.9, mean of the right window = 14.1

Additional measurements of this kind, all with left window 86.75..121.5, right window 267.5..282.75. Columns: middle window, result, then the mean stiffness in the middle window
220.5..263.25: 0.016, 13.5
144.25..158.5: 0.003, 13.8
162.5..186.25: 0.053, 13.2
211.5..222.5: -0.099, 15.1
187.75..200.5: -0.029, 14.2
